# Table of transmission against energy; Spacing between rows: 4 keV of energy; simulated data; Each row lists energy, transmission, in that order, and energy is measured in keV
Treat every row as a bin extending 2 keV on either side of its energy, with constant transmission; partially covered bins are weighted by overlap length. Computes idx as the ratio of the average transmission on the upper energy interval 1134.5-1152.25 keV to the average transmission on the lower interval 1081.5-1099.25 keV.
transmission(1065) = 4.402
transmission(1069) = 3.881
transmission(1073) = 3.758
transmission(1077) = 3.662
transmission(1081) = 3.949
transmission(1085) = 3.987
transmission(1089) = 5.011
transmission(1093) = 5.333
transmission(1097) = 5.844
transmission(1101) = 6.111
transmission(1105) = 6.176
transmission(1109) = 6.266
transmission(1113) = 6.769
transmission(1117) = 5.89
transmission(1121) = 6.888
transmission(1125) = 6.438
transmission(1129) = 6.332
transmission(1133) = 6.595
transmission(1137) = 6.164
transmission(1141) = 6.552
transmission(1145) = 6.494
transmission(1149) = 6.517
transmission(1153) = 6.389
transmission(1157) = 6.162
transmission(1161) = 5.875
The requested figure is 1.30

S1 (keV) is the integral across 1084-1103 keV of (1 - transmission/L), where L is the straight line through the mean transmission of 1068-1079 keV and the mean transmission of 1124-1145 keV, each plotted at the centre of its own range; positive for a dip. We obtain -2.77 keV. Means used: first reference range 3.76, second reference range 6.42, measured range 5.32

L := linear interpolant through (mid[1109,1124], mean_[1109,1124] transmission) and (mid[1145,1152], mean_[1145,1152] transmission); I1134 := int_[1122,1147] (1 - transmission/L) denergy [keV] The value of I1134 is 0.1 keV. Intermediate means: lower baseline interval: 6.48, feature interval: 6.45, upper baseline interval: 6.49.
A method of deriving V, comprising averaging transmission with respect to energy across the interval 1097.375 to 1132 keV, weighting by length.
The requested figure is 6.34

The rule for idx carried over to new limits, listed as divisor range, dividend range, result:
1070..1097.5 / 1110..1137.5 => 1.46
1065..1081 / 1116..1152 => 1.67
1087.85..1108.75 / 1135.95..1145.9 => 1.11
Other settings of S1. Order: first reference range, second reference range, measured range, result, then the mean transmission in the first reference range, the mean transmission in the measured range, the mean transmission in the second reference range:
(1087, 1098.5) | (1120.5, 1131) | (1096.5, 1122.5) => -1.5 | 5.38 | 6.29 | 6.5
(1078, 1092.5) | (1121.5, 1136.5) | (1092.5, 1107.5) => -2.5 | 4.38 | 5.93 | 6.47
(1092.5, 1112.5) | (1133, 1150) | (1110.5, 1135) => -0.9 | 6.05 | 6.48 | 6.45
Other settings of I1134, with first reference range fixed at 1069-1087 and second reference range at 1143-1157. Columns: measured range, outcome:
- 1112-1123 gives -2.60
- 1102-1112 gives -2.83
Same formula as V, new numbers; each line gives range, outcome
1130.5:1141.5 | 6.42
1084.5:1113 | 5.7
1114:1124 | 6.43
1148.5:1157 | 6.37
